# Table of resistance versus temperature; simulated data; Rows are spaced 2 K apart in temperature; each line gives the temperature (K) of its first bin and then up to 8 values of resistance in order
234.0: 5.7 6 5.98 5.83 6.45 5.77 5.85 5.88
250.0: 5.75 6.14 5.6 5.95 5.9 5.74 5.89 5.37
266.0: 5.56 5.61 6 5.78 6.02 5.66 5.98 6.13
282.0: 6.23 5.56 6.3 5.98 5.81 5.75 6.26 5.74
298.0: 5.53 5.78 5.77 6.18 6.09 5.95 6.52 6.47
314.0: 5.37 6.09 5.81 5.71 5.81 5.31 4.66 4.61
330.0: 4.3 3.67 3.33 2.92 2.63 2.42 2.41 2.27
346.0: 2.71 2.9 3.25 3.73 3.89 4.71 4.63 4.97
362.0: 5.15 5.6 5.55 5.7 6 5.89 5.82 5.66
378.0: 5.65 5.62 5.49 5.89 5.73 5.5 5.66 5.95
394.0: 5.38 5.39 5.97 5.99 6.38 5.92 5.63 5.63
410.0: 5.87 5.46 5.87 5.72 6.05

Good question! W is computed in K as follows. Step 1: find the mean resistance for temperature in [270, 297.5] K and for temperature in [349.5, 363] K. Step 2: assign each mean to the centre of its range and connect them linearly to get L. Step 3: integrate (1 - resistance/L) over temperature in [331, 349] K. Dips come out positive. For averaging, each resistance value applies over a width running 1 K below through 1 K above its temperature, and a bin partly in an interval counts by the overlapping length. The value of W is 7.3 K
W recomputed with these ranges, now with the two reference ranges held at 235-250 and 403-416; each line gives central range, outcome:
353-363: 1.9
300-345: 8.4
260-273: 0.5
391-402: -0.1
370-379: 0.0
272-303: 0.0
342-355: 6.1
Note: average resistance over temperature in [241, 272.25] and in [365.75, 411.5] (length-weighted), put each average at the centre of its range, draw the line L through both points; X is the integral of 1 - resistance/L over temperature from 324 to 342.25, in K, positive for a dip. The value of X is 6.94 K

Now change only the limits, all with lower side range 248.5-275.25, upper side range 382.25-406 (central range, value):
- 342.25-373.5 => 7.28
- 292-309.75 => -0.43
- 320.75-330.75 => 1.41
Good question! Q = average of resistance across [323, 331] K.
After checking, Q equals 4.72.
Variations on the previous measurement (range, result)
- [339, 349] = 2.54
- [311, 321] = 5.89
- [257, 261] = 5.82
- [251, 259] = 5.9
